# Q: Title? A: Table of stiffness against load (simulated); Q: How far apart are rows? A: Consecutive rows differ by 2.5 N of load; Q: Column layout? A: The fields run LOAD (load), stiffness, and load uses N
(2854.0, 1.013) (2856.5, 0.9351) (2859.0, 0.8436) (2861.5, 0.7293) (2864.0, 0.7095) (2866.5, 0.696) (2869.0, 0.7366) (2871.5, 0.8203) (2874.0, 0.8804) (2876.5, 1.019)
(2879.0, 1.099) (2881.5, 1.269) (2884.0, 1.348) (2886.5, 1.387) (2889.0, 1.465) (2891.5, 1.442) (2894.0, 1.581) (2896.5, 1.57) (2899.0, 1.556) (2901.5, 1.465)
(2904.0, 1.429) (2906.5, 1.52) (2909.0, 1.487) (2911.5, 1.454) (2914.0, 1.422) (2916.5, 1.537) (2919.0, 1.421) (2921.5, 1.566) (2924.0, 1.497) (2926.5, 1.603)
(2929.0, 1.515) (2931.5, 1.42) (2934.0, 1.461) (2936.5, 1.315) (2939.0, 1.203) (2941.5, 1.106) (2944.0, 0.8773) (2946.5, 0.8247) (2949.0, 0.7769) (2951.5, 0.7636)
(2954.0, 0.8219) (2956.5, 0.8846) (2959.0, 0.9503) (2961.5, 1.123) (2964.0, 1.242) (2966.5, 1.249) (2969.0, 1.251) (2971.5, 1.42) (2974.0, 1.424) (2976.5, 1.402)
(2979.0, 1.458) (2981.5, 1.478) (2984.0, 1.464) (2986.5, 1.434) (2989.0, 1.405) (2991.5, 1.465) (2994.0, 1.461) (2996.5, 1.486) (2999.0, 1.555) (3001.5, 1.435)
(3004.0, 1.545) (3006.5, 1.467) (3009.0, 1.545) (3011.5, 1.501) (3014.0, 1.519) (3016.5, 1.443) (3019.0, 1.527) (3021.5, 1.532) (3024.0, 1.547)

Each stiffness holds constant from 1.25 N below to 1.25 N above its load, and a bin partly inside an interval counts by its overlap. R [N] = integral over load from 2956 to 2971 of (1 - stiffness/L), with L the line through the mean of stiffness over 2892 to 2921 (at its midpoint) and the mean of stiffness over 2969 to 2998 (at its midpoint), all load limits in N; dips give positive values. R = 3.2 N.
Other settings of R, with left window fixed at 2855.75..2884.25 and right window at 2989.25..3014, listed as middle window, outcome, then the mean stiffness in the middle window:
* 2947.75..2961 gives 4.4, 0.856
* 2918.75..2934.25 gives -4.6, 1.5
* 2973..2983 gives -0.4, 1.44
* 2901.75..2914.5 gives -4.6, 1.46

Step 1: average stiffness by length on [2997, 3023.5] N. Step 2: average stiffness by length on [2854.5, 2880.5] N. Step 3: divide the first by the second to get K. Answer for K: 1.8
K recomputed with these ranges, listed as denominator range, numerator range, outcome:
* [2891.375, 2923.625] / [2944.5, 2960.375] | 0.56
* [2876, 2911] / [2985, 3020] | 1.05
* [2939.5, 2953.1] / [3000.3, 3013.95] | 1.69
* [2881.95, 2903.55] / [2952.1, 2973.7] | 0.76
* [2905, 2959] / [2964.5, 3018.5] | 1.15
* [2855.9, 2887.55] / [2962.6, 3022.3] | 1.51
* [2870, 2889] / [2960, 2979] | 1.15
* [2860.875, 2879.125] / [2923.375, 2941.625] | 1.70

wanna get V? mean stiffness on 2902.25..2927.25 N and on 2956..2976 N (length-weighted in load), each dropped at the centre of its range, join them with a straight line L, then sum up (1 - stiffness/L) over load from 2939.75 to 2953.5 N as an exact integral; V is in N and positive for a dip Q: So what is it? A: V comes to 4.59 N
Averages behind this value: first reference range 1.49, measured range 0.879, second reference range 1.21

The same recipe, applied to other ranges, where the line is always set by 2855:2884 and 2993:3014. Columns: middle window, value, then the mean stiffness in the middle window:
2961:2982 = 0.3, 1.34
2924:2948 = -1.4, 1.27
